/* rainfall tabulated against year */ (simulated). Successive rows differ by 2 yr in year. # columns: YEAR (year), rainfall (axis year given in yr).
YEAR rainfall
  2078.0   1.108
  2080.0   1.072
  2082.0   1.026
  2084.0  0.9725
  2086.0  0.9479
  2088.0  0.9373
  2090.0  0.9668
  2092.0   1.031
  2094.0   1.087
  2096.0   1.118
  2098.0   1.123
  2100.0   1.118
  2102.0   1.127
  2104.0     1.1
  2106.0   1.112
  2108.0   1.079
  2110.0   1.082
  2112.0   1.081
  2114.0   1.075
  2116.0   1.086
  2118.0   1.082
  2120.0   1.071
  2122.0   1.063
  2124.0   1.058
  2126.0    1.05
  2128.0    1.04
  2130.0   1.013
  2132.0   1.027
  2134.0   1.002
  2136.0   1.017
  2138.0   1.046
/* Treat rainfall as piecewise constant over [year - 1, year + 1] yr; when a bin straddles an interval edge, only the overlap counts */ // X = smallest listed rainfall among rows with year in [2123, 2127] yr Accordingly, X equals 1.05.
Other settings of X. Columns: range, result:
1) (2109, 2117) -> 1.075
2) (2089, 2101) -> 0.9668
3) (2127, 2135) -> 1.002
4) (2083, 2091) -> 0.9373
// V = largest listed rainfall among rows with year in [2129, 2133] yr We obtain 1.027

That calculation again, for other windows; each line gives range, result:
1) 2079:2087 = 1.072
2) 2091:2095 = 1.087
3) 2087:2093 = 1.031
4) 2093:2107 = 1.127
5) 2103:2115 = 1.112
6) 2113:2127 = 1.086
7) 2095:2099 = 1.123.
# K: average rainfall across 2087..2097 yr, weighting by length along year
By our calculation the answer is 1.03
